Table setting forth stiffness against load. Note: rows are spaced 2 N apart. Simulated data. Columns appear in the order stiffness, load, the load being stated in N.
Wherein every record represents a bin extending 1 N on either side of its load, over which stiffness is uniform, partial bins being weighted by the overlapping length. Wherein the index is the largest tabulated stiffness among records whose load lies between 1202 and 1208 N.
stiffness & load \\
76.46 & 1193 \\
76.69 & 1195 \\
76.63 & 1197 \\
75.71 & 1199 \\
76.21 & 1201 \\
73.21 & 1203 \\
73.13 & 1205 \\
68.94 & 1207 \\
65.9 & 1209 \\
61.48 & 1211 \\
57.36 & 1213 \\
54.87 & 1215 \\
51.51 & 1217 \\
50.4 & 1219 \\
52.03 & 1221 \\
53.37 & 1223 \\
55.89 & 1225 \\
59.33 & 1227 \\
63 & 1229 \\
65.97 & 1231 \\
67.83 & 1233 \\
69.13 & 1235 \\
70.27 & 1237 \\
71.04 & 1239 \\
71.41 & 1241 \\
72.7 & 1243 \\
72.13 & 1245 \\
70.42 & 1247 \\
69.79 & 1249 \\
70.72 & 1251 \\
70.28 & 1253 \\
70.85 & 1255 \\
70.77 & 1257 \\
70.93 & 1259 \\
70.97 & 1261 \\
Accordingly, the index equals 73.21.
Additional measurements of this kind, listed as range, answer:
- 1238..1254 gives 72.7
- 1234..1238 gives 70.27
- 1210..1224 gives 61.48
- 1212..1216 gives 57.36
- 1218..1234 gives 67.83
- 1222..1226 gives 55.89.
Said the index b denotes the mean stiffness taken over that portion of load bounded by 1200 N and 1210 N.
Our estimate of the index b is 71.5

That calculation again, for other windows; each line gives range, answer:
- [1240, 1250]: 71.3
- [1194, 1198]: 76.7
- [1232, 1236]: 68.5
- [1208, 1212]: 63.7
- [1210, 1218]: 56.3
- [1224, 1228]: 57.6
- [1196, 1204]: 75.4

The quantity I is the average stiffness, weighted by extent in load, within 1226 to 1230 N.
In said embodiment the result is 61.2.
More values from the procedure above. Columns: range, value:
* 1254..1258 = 70.8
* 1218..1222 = 51.2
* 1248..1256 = 70.4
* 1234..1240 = 70.1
